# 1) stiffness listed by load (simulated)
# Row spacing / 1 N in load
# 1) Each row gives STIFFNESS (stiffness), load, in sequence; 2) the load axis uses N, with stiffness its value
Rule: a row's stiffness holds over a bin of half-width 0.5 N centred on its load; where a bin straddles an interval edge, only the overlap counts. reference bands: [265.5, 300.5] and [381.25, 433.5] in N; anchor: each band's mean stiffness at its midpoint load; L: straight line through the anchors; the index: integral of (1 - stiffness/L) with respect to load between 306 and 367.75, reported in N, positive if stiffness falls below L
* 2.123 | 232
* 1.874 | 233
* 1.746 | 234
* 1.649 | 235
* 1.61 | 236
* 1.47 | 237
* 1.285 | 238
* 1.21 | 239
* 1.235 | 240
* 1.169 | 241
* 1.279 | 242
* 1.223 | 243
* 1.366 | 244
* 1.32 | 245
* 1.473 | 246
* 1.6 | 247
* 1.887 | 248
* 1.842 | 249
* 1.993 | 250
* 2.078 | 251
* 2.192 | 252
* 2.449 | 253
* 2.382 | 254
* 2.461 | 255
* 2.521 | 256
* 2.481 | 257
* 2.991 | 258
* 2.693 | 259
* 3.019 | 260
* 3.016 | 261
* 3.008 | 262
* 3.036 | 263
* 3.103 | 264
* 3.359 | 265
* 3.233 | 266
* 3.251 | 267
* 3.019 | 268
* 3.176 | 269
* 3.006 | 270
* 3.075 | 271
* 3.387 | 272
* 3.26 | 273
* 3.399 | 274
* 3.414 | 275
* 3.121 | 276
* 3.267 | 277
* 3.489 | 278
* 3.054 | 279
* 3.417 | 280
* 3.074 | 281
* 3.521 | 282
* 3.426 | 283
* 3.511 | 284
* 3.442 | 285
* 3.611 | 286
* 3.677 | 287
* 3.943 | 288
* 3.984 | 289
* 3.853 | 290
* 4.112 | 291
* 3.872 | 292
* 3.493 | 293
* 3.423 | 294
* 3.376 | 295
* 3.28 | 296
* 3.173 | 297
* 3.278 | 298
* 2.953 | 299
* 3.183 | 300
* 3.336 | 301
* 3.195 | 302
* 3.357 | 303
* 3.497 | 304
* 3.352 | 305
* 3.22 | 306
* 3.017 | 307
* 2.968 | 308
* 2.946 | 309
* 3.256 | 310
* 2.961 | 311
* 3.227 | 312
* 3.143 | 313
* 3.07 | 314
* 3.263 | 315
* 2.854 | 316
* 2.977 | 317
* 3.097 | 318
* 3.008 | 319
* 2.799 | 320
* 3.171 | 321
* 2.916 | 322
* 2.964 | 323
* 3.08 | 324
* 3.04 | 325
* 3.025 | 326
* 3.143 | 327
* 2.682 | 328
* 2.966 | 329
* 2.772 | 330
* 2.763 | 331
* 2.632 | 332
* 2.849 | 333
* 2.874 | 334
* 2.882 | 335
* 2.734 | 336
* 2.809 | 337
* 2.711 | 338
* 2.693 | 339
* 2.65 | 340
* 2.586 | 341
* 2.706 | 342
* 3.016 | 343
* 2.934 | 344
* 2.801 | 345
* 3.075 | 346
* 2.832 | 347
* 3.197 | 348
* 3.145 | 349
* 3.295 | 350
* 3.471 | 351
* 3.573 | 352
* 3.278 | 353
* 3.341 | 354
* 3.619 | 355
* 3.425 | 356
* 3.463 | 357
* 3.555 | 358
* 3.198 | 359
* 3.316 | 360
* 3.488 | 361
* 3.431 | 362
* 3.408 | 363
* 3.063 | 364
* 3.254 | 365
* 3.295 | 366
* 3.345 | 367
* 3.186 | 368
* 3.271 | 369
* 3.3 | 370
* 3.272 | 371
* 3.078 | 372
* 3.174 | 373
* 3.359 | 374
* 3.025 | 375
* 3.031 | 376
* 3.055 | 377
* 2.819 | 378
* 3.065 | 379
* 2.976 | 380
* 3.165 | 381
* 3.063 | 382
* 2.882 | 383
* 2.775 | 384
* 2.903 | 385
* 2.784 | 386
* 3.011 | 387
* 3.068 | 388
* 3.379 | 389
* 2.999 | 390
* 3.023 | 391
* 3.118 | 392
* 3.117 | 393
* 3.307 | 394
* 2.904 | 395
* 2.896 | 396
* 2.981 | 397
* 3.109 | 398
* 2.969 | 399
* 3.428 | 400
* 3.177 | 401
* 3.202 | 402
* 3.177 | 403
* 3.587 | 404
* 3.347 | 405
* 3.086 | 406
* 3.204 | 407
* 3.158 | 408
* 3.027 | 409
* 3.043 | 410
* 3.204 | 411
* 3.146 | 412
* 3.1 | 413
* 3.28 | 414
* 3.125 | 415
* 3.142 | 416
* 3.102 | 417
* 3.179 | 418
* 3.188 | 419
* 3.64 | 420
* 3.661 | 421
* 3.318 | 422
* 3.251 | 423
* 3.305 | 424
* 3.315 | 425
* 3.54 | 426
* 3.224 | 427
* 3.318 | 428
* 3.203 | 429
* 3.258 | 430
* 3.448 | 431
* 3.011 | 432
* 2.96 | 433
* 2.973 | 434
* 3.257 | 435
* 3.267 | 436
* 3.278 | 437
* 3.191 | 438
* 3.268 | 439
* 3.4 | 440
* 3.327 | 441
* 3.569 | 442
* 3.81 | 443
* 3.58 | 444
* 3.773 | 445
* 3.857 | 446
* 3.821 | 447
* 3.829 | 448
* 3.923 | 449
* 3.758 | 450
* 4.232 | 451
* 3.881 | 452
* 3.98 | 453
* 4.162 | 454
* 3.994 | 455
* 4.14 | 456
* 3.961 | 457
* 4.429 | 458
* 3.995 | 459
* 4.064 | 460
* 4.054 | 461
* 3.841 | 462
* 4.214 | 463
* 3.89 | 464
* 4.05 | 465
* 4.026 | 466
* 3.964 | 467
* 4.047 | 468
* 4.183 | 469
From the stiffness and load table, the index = 4.2 N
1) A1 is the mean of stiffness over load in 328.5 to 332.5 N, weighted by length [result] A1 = 2.78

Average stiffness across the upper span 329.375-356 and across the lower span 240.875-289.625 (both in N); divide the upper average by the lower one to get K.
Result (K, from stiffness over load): 1.1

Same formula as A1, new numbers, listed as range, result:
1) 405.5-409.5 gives 3.12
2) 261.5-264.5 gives 3.05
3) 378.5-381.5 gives 3.07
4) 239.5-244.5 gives 1.25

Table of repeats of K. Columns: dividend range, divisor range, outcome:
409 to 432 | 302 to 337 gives 1.08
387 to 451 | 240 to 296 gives 1.14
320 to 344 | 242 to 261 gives 1.35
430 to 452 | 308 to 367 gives 1.14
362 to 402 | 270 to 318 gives 0.93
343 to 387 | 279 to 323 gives 0.96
